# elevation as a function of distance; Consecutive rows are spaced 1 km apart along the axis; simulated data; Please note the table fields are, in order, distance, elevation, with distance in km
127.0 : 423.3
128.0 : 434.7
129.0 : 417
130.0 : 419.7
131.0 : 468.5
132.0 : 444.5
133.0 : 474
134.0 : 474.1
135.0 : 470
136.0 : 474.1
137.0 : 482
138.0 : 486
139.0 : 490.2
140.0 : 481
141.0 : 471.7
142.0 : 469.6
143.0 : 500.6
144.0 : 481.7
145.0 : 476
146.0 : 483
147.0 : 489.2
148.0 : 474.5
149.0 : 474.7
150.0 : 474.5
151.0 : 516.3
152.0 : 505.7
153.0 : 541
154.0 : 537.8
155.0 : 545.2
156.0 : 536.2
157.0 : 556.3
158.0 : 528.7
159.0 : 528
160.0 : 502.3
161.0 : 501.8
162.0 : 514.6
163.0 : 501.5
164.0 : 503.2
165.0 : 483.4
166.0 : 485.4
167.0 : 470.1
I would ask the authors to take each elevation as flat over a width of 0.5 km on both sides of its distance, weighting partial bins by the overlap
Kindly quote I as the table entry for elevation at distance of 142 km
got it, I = 469.6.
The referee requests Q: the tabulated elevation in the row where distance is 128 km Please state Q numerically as 434.7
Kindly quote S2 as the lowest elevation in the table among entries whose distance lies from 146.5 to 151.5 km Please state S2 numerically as 474.5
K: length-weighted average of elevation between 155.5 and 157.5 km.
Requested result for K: 546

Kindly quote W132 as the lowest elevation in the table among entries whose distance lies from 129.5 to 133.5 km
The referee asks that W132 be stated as 419.7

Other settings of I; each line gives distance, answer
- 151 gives 516.3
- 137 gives 482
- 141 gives 471.7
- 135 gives 470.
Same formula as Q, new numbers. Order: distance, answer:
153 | 541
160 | 502.3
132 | 444.5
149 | 474.7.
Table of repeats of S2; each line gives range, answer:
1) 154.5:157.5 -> 536.2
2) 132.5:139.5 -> 470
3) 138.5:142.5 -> 469.6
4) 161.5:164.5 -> 501.5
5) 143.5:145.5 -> 476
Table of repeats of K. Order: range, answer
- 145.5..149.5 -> 480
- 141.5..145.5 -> 482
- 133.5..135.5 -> 472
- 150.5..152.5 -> 511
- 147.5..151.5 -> 485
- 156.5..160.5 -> 529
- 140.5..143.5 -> 481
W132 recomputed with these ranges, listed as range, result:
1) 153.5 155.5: 537.8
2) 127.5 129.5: 417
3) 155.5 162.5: 501.8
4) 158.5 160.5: 502.3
